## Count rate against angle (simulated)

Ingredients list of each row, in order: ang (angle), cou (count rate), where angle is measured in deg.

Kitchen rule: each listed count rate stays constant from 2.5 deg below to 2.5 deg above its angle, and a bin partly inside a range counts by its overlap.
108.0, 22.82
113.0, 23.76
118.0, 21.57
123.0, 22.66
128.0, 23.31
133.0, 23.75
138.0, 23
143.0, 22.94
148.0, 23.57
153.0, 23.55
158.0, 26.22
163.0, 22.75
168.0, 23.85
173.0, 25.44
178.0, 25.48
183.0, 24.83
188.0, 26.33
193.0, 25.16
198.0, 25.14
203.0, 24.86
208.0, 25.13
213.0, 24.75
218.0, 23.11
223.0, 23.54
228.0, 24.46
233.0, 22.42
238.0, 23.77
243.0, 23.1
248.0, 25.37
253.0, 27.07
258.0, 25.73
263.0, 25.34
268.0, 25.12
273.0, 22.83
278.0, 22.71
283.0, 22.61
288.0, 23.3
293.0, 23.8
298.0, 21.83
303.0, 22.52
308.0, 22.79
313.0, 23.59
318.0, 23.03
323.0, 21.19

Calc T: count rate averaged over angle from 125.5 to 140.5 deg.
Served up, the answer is 23.4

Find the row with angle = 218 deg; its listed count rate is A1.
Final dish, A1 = 23.11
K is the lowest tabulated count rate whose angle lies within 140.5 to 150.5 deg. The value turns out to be 22.94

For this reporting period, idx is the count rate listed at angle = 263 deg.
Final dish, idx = 25.34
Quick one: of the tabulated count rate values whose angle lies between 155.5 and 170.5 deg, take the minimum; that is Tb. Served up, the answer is 22.75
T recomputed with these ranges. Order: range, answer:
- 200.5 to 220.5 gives 24.5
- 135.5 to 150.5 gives 23.2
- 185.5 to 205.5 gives 25.4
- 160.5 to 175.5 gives 24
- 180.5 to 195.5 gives 25.4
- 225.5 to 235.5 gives 23.4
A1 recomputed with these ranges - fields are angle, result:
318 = 23.03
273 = 22.83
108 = 22.82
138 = 23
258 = 25.73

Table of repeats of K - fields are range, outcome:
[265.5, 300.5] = 21.83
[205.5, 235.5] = 22.42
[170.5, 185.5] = 24.83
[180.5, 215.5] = 24.75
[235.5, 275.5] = 22.83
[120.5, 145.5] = 22.66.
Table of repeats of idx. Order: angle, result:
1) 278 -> 22.71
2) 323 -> 21.19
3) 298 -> 21.83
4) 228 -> 24.46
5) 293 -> 23.8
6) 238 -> 23.77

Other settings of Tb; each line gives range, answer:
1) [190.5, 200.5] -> 25.14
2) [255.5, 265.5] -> 25.34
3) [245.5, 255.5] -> 25.37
